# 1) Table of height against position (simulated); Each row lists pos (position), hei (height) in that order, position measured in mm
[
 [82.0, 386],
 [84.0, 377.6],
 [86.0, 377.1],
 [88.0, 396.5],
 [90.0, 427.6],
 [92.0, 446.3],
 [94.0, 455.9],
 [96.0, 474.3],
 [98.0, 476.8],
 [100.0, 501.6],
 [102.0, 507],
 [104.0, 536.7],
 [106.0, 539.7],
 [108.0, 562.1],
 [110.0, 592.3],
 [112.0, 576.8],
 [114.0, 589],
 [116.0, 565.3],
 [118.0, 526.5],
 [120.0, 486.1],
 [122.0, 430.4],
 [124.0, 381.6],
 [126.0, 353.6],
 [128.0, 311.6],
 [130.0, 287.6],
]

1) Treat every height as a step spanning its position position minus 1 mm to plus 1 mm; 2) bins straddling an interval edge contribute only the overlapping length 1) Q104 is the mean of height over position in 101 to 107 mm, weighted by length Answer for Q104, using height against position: 528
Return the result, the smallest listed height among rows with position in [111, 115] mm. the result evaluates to 576.8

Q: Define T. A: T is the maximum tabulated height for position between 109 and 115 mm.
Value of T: 592.3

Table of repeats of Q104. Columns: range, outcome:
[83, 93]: 405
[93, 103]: 483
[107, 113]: 577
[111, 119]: 564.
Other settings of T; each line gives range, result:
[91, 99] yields 476.8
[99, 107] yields 539.7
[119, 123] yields 486.1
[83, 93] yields 446.3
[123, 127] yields 381.6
